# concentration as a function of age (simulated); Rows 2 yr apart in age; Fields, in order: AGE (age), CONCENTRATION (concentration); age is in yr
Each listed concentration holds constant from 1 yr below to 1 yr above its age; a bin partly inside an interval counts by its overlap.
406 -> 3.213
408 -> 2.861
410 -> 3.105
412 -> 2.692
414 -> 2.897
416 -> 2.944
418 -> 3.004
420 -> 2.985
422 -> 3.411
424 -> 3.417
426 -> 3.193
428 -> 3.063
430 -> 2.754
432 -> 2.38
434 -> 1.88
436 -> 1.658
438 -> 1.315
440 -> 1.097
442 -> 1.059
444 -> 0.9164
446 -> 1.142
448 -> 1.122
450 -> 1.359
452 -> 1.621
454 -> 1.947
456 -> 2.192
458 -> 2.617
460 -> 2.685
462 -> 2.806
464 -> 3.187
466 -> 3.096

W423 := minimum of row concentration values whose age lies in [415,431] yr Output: 2.754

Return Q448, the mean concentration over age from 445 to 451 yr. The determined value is 1.21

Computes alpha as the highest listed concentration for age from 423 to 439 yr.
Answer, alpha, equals 3.417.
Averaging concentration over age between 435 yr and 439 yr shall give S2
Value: 1.49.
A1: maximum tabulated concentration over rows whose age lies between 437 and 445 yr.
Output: 1.315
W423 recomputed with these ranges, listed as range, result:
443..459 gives 0.9164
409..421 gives 2.692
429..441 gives 1.097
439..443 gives 1.059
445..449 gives 1.122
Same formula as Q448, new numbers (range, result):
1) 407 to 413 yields 2.89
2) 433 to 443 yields 1.4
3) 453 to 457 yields 2.07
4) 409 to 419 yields 2.93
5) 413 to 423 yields 3.05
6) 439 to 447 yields 1.05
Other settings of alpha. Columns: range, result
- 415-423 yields 3.411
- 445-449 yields 1.142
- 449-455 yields 1.947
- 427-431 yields 3.063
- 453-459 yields 2.617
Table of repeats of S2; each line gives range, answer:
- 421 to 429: 3.27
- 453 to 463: 2.45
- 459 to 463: 2.75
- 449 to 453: 1.49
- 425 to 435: 2.65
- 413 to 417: 2.92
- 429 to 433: 2.57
